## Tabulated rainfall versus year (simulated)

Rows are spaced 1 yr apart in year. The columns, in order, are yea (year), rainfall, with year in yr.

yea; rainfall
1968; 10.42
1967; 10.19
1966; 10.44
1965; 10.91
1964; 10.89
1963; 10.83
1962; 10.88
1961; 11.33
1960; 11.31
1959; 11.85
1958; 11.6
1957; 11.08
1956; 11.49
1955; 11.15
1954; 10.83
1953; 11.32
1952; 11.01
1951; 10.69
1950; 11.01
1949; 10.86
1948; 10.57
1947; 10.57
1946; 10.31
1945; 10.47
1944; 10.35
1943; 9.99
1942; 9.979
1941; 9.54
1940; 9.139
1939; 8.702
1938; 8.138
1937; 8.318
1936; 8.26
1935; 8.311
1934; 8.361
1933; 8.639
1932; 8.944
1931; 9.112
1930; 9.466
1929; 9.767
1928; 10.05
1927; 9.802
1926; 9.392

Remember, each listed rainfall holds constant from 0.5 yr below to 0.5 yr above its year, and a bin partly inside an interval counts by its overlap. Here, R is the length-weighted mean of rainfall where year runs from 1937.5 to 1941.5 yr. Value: 8.88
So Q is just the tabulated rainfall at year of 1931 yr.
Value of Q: 9.112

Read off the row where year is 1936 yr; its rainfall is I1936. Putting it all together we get 8.26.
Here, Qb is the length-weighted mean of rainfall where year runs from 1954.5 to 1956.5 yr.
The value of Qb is 11.3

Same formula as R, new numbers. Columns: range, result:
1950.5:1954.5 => 11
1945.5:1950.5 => 10.7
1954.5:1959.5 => 11.4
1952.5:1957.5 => 11.2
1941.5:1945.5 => 10.2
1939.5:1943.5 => 9.66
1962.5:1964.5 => 10.9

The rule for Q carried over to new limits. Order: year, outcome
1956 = 11.49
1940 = 9.139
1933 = 8.639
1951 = 10.69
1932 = 8.944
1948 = 10.57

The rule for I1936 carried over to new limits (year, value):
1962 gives 10.88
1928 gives 10.05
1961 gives 11.33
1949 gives 10.86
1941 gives 9.54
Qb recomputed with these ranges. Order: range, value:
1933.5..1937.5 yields 8.31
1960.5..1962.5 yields 11.1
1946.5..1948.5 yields 10.6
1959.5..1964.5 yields 11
